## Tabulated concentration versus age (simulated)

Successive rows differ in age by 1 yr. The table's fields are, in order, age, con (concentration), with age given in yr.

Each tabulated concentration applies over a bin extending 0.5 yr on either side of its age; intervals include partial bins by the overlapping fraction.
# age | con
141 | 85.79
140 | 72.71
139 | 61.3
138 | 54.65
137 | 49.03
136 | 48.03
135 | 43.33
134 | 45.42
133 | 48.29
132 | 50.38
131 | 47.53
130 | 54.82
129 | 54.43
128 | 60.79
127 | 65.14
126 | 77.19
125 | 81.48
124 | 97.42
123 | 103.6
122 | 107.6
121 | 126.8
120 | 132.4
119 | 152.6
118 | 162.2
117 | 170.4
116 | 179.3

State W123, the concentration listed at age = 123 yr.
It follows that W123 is 103.6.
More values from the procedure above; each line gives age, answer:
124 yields 97.42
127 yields 65.14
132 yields 50.38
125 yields 81.48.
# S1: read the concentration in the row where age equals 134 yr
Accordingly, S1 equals 45.42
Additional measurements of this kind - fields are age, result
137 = 49.03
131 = 47.53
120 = 132.4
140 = 72.71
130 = 54.82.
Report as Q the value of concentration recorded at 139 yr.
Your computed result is 61.3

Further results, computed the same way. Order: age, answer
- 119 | 152.6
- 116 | 179.3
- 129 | 54.43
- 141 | 85.79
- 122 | 107.6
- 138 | 54.65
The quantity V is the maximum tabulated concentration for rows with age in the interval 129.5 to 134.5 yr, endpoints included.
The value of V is 54.82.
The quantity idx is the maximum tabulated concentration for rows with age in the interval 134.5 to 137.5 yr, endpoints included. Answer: 49.03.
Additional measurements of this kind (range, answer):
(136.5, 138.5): 54.65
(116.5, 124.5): 170.4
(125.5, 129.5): 77.19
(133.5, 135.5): 45.42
